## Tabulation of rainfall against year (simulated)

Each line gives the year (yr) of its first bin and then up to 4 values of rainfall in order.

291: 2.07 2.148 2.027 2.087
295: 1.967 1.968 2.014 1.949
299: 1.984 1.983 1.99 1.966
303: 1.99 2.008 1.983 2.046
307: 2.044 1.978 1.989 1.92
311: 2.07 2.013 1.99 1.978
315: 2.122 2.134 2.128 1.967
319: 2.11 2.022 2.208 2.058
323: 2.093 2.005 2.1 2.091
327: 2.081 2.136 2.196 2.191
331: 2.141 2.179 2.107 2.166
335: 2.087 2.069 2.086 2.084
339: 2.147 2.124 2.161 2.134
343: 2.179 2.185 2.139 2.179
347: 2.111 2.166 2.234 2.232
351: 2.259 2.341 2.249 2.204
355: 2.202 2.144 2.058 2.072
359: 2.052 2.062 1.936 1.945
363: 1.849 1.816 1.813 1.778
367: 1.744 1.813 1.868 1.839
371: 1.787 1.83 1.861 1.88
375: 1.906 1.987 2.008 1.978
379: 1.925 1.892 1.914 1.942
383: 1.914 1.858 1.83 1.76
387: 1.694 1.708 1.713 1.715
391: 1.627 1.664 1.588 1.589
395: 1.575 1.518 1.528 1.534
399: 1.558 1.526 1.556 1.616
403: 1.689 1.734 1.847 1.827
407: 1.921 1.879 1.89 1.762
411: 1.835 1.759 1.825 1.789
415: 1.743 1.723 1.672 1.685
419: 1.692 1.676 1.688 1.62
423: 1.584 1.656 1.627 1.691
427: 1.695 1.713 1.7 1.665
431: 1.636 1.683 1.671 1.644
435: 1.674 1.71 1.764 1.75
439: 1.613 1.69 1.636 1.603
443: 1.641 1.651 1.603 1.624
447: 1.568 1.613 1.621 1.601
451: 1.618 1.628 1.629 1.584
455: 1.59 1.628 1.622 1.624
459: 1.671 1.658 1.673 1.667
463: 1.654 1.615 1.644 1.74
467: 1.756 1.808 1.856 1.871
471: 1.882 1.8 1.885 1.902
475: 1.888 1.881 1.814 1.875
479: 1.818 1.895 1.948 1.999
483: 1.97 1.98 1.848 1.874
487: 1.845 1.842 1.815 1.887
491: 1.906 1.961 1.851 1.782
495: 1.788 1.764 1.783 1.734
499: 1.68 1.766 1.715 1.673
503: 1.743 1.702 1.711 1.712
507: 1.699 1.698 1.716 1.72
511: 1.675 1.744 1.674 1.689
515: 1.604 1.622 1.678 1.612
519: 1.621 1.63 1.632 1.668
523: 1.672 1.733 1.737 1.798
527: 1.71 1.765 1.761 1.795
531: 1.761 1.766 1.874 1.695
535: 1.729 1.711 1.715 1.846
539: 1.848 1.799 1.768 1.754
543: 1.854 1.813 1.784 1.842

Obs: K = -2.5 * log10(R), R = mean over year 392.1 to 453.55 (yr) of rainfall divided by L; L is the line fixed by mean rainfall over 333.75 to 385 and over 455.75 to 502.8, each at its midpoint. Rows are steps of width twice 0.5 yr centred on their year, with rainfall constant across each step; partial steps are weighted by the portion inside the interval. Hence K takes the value 0.14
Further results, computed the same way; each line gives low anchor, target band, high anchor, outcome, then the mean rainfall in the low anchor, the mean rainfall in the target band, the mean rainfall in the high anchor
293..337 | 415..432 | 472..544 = 0.14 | 2.05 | 1.67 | 1.78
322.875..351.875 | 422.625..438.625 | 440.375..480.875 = 0.08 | 2.14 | 1.68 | 1.71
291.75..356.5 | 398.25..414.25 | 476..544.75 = 0.12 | 2.09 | 1.75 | 1.77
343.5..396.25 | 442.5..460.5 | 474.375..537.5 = 0.13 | 1.93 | 1.62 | 1.77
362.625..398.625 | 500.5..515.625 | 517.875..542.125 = 0.03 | 1.78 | 1.7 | 1.74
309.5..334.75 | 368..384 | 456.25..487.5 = 0.05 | 2.09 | 1.9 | 1.8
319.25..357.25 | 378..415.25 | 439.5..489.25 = 0.13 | 2.15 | 1.74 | 1.74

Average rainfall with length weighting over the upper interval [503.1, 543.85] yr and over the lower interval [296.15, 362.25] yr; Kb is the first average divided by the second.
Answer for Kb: 0.82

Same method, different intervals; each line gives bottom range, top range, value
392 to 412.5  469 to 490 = 1.12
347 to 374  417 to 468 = 0.83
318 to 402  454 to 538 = 0.90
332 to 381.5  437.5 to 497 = 0.86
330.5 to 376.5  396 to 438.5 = 0.83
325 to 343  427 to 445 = 0.79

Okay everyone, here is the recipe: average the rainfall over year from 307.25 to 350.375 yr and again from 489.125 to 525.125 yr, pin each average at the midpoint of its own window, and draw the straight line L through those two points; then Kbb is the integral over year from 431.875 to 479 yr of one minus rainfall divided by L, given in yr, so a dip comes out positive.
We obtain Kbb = 3.4 yr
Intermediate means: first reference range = 2.1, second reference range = 1.72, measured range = 1.7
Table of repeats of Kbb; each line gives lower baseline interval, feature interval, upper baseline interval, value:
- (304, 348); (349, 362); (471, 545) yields -0.67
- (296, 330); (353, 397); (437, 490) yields 1.42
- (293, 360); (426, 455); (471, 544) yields 3.71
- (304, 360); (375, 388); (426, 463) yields 0.16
